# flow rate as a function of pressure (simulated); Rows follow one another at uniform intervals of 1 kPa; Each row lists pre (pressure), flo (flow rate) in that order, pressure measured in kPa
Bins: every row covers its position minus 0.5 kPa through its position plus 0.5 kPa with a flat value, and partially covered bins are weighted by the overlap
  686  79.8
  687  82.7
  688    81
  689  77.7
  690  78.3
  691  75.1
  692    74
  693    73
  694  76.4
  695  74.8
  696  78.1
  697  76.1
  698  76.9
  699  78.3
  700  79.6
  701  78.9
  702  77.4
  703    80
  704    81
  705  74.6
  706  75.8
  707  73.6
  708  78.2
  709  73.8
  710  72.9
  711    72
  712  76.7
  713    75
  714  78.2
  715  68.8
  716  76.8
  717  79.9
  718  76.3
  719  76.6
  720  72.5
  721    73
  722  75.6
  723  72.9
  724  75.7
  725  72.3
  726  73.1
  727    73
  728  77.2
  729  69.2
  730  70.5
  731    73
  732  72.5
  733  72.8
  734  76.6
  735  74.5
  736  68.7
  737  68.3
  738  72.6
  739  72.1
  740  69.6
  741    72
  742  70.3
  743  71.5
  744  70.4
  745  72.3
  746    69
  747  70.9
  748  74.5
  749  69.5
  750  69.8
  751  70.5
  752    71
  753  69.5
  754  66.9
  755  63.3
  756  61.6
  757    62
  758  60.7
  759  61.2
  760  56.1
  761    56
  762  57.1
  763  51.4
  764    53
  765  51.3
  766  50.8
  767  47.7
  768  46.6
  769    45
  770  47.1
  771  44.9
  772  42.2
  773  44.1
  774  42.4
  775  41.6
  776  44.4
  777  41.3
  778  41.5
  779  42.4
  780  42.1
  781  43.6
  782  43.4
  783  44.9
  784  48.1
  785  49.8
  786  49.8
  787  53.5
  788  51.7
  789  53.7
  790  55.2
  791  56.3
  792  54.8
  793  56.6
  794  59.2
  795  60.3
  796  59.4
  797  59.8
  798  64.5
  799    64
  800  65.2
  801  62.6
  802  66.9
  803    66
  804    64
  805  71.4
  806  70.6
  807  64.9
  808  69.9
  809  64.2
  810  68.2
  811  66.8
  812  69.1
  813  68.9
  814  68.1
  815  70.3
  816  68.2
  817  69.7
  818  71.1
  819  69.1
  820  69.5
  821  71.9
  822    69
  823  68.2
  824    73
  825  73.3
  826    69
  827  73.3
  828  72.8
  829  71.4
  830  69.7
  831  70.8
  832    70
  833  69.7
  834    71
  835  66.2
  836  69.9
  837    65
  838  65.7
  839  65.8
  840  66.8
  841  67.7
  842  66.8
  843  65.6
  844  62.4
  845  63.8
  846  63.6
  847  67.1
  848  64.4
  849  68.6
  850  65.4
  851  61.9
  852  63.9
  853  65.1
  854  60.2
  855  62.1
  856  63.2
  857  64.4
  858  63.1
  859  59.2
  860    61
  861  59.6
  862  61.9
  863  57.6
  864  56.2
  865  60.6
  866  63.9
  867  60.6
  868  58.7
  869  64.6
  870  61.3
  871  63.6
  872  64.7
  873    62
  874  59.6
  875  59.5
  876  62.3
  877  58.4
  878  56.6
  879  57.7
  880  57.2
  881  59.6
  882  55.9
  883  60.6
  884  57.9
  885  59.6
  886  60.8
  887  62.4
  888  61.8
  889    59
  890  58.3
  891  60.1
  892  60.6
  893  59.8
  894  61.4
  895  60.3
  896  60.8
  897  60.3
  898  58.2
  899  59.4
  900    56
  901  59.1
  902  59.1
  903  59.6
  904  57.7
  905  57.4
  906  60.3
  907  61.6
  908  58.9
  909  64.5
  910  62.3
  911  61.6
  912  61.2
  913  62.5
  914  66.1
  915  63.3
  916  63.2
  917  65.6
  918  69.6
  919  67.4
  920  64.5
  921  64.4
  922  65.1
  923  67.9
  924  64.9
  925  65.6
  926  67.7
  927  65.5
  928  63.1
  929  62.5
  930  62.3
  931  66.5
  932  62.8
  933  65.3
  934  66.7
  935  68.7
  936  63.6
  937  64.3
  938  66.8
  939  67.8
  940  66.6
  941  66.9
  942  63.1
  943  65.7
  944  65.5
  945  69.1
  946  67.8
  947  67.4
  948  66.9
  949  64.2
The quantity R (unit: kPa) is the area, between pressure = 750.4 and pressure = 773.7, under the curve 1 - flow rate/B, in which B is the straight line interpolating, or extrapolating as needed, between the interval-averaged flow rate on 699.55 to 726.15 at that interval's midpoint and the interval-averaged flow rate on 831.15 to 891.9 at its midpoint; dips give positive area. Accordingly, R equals 5.2 kPa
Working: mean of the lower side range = 75.6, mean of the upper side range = 62.6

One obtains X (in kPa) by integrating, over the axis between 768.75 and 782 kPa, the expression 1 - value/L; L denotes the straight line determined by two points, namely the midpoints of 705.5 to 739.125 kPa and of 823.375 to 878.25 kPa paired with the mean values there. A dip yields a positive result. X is 5.1 kPa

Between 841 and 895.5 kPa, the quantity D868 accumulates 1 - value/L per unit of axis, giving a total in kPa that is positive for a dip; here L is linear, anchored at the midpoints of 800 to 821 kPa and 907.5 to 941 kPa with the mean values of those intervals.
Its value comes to 4.0 kPa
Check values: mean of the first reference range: 68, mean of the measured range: 61.5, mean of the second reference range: 64.8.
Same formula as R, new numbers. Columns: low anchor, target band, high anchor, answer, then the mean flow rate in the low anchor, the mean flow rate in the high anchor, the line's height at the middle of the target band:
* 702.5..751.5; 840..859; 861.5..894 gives -0.5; 73.4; 60.1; 62.6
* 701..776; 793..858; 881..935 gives -2.3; 67.1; 62.1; 64.5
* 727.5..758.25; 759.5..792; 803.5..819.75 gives 9.9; 70.2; 68.4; 69.3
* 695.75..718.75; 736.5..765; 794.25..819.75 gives 2.5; 76.5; 66.5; 72.1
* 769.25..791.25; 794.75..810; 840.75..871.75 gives -4.1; 46.4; 62.8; 51.2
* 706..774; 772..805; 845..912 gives 6.0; 67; 60.9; 64.8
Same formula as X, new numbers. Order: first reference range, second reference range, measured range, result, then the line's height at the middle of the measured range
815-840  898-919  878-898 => 1.3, 63.6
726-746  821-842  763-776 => 4.5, 71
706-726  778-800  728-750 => -1.2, 67.9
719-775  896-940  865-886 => 1.1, 63.6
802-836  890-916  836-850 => 0.2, 66.8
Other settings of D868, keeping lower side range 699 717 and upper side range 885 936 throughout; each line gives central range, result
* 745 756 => 0.6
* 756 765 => 1.9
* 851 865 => 1.0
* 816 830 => -0.5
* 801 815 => 0.4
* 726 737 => 0.3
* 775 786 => 4.2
